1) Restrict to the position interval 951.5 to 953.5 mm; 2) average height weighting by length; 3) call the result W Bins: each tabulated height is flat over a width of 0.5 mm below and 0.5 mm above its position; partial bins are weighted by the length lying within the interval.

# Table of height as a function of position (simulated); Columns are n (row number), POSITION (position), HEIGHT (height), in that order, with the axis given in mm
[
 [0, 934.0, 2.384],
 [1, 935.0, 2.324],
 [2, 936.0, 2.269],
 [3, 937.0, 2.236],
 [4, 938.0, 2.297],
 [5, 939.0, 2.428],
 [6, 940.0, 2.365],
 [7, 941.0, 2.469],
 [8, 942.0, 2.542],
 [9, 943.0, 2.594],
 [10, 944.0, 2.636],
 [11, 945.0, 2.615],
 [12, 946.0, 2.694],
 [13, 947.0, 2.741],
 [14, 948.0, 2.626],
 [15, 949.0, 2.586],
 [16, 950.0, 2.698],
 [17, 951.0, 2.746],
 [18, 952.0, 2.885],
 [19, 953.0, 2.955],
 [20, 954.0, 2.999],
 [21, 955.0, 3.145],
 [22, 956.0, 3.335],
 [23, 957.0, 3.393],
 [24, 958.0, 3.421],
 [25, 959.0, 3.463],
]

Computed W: 2.92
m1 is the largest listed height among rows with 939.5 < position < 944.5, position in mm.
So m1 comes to 2.636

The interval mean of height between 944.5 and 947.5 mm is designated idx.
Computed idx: 2.68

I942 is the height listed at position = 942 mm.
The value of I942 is 2.542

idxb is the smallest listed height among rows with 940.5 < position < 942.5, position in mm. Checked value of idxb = 2.469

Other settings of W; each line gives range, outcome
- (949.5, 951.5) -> 2.72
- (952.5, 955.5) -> 3.03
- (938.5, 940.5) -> 2.4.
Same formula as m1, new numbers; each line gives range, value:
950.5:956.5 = 3.335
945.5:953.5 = 2.955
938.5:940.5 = 2.428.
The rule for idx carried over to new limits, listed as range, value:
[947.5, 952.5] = 2.71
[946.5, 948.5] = 2.68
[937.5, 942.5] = 2.42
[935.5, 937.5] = 2.25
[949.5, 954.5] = 2.86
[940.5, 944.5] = 2.56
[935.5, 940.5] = 2.32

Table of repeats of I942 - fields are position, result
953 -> 2.955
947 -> 2.741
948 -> 2.626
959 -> 3.463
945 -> 2.615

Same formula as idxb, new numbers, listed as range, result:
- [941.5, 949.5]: 2.542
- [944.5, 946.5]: 2.615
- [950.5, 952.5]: 2.746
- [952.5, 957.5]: 2.955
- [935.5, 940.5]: 2.236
